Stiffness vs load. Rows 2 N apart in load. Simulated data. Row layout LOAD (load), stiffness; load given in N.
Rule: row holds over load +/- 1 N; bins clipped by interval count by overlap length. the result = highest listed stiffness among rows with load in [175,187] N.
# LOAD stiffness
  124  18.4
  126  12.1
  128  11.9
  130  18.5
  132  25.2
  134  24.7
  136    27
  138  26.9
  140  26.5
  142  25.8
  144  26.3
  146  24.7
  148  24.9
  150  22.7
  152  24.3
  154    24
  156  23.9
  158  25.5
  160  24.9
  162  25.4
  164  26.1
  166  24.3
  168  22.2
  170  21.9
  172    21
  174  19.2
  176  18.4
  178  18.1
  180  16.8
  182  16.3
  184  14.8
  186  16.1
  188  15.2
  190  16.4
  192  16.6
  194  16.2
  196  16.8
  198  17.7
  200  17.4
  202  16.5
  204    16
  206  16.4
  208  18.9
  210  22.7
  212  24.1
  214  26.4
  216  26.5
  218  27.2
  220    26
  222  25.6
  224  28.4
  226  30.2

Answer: 18.4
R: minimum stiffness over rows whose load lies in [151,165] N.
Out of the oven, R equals 23.9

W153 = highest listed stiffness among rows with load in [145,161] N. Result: 25.5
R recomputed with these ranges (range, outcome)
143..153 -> 22.7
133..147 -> 24.7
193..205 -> 16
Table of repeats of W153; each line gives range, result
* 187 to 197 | 16.8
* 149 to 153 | 24.3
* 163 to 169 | 26.1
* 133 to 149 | 27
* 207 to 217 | 26.5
